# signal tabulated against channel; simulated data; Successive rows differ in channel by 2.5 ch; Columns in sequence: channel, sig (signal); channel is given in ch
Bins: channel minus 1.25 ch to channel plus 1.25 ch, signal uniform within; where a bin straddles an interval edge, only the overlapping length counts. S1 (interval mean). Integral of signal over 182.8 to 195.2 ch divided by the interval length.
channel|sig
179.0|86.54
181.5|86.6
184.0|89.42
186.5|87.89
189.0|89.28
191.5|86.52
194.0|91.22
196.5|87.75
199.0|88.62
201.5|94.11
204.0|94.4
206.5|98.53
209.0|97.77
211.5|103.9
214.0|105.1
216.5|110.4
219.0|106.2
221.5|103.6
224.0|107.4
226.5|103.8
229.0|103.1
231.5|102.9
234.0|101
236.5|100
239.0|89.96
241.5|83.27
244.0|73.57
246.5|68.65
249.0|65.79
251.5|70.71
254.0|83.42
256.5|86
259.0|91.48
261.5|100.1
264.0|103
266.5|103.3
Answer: 88.9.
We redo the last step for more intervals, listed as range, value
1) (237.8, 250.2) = 76.2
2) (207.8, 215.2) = 102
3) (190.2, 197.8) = 88.5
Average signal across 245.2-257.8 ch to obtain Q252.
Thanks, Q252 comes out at 75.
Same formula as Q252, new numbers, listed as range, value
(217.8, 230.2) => 105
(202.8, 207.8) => 96.5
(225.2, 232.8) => 103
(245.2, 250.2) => 67.3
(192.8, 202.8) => 90.4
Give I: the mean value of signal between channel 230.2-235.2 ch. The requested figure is 102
